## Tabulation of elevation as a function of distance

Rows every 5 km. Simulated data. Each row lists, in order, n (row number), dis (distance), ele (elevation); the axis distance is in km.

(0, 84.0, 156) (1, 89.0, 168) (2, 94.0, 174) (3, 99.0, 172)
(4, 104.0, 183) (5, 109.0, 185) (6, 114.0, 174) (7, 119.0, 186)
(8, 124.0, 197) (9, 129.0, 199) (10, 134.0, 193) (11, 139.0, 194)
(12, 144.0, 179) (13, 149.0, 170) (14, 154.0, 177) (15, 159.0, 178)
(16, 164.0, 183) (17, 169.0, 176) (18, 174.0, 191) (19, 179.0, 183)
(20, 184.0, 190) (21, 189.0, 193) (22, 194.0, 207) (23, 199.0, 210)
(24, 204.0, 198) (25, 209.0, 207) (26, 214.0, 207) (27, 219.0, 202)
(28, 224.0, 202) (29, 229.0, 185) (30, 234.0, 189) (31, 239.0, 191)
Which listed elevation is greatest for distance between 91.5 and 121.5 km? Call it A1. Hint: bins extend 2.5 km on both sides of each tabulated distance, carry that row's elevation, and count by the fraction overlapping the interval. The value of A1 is 186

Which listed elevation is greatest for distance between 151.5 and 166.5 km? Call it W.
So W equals 183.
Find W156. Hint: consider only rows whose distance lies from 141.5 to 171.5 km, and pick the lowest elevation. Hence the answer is 170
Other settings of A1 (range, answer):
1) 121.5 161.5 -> 199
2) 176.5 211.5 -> 210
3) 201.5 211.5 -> 207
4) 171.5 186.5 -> 191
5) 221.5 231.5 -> 202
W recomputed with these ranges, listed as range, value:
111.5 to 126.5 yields 197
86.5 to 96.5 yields 174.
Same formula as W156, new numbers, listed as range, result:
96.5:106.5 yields 172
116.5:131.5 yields 186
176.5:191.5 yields 183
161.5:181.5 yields 176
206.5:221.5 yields 202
